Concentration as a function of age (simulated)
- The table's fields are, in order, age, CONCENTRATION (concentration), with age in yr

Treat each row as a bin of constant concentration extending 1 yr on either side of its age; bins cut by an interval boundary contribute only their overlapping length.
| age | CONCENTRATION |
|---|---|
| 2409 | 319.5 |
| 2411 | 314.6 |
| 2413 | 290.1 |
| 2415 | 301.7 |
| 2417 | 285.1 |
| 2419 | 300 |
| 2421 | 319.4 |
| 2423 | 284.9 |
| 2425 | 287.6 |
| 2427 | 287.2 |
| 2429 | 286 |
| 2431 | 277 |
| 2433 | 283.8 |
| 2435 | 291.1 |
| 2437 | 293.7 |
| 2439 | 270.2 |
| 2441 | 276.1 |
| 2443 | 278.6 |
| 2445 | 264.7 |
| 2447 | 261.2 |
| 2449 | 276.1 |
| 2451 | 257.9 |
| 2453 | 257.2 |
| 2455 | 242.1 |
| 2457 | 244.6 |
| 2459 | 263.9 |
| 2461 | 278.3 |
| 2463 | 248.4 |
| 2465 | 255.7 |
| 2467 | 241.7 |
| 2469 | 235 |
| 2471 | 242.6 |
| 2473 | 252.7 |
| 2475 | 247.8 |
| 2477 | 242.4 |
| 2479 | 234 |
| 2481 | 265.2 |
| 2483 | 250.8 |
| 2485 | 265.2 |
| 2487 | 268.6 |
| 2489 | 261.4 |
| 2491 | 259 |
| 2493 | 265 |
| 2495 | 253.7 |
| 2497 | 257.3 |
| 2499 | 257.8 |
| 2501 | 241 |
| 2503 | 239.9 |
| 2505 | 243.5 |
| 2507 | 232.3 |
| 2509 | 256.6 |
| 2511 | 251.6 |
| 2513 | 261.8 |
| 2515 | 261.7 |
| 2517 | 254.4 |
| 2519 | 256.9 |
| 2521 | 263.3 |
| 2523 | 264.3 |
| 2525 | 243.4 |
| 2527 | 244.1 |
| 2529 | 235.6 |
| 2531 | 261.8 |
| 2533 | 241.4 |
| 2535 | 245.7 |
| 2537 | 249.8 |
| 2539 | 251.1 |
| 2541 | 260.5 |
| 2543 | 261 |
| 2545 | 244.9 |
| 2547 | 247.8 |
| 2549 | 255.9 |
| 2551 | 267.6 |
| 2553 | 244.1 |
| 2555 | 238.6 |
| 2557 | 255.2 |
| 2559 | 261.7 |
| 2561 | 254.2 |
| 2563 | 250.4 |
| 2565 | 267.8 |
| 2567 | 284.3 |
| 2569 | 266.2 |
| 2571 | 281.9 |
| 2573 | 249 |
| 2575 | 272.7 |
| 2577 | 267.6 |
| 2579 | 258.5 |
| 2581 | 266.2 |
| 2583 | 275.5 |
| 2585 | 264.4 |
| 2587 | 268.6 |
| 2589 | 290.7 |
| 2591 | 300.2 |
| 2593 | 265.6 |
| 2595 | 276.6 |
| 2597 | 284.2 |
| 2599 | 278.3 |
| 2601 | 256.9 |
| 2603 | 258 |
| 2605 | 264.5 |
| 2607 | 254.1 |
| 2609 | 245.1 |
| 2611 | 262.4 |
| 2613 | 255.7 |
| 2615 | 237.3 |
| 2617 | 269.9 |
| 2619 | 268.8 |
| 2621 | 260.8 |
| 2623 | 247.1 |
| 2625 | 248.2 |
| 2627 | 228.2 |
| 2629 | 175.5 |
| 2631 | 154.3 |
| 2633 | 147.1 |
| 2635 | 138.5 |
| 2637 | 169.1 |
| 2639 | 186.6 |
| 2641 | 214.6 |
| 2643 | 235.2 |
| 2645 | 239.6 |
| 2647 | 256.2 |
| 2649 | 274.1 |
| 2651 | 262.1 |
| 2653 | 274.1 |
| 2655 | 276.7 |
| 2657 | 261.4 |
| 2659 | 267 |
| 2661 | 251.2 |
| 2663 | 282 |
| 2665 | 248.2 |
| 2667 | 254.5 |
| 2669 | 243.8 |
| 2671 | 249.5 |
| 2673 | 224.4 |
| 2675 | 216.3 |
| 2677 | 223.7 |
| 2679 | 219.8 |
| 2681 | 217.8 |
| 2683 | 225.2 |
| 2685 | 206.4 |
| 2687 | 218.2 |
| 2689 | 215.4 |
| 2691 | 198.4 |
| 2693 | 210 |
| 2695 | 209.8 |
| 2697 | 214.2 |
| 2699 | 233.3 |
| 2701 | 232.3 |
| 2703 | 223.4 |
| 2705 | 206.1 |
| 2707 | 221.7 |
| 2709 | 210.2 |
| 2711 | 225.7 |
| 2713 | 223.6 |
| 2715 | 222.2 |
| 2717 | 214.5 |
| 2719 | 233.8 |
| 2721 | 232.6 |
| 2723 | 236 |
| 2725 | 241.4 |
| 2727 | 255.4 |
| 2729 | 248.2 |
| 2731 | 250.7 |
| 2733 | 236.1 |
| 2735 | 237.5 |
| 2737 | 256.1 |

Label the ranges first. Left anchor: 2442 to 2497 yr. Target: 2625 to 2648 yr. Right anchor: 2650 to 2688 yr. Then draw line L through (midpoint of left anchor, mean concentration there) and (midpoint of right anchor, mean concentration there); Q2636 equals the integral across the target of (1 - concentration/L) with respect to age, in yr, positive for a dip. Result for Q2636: 4.50 yr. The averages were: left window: 256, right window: 243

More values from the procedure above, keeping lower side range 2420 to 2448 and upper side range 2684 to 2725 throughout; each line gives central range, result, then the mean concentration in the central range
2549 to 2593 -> -2.6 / 266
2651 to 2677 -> -2.7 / 253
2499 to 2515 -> 1.1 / 248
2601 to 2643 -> 2.5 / 225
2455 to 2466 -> 0.8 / 257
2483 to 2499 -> 0.5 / 261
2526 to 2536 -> 0.6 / 246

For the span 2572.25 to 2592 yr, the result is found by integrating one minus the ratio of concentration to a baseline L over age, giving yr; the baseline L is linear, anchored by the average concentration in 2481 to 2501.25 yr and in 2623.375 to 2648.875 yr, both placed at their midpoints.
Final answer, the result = -4.22 yr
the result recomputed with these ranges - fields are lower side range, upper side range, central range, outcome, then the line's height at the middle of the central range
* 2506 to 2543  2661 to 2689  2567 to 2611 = -4.5 yr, 244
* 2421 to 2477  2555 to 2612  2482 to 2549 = 3.4 yr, 267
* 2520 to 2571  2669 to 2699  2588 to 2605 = -2.4 yr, 242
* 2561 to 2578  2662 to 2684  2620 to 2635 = 2.8 yr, 250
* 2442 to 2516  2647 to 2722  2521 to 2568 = -1.1 yr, 248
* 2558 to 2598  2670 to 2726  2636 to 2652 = 0.9 yr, 244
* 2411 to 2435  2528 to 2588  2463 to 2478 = 1.9 yr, 280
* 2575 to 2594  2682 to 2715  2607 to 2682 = 2.5 yr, 244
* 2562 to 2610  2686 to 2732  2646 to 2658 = -1.1 yr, 245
